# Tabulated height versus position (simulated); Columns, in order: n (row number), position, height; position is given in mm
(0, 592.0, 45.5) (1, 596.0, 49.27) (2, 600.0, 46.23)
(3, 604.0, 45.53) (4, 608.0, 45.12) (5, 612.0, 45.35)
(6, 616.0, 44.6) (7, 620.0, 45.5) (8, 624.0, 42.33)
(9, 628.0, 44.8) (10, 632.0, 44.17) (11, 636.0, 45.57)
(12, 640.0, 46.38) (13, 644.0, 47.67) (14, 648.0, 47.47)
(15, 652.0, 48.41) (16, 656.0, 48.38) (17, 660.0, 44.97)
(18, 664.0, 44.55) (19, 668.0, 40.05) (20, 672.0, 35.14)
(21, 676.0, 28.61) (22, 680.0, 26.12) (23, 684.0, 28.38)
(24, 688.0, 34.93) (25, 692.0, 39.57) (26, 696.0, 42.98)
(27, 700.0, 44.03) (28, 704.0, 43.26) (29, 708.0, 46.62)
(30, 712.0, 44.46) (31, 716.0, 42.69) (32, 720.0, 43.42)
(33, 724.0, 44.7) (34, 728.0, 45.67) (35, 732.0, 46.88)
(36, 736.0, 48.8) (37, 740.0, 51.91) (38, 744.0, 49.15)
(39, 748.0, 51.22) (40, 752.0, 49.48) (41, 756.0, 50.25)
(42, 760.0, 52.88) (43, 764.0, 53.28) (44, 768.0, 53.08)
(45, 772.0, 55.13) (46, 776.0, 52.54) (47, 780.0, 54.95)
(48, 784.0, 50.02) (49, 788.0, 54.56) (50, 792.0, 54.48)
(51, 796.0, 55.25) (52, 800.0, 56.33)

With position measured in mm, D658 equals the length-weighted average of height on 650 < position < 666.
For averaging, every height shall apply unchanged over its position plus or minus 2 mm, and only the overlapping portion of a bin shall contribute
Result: 46.6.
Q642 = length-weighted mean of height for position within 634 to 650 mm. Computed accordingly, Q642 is 46.8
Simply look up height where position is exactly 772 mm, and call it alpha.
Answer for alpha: 55.13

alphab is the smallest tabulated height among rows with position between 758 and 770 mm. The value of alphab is 52.88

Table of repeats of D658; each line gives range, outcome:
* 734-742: 50.4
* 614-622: 45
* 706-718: 44.6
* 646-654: 47.9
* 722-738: 46.5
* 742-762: 50.6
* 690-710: 43.3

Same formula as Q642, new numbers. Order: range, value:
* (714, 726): 43.6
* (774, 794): 53.3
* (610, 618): 45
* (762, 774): 53.8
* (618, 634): 44.2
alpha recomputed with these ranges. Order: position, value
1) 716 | 42.69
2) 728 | 45.67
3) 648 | 47.47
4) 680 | 26.12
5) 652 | 48.41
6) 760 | 52.88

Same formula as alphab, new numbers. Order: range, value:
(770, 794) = 50.02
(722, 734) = 44.7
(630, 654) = 44.17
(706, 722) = 42.69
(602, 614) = 45.12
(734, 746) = 48.8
